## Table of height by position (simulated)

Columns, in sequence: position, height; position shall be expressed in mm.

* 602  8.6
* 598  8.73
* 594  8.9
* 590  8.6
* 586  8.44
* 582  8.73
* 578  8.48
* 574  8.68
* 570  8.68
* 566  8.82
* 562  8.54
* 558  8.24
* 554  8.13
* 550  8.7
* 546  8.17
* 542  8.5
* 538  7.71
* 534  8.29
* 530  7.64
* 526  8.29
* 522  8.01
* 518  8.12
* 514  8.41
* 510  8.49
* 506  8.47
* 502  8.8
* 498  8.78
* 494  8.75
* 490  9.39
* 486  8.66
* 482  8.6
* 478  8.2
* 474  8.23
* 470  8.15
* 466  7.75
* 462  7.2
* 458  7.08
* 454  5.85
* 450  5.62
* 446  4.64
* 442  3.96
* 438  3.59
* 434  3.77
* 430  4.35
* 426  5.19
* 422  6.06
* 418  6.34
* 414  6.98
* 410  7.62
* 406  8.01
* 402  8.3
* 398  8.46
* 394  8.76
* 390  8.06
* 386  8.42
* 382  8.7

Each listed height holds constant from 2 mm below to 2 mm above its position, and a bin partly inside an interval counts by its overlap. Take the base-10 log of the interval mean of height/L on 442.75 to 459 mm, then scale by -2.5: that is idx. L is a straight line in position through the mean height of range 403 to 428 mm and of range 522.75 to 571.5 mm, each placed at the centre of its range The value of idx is 0.27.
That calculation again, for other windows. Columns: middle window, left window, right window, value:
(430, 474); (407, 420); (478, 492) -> 0.356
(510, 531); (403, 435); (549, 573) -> -0.042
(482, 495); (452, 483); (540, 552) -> -0.139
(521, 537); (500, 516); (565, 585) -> 0.071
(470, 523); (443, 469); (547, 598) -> -0.199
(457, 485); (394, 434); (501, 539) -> -0.055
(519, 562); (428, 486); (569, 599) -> -0.046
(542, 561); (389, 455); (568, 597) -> -0.023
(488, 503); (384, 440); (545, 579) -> -0.161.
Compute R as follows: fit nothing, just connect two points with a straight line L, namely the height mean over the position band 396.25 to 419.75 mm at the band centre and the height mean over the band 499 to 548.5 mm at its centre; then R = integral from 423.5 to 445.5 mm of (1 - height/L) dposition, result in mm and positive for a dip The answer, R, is 10.0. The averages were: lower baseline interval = 7.62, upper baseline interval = 8.26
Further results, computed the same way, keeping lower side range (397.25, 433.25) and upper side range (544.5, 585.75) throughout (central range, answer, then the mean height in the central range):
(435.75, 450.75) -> 5.7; 4.34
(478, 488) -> -1.4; 8.54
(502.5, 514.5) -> -1.1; 8.51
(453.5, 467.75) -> 0.3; 7.07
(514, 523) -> -0.2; 8.15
